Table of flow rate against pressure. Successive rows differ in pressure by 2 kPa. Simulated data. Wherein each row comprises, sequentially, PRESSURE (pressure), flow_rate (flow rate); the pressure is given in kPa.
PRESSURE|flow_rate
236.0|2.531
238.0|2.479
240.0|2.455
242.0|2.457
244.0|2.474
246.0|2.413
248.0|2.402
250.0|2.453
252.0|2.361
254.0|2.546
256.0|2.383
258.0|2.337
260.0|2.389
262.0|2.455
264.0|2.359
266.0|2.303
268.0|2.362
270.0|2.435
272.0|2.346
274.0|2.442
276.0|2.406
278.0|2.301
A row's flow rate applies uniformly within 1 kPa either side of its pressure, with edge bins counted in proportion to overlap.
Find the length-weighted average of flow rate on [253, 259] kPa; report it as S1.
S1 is 2.42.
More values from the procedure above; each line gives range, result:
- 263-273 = 2.36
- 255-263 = 2.39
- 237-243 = 2.46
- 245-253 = 2.41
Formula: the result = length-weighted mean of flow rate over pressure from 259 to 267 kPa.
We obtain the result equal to 2.38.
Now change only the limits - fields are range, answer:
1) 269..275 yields 2.41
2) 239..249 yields 2.44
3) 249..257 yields 2.44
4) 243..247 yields 2.44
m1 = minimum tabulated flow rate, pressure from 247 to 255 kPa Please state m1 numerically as 2.361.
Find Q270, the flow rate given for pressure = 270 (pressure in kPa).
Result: 2.435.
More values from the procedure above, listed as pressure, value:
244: 2.474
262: 2.455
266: 2.303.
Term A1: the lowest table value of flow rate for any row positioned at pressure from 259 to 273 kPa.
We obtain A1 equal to 2.303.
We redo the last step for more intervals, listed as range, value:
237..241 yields 2.455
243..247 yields 2.413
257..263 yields 2.337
